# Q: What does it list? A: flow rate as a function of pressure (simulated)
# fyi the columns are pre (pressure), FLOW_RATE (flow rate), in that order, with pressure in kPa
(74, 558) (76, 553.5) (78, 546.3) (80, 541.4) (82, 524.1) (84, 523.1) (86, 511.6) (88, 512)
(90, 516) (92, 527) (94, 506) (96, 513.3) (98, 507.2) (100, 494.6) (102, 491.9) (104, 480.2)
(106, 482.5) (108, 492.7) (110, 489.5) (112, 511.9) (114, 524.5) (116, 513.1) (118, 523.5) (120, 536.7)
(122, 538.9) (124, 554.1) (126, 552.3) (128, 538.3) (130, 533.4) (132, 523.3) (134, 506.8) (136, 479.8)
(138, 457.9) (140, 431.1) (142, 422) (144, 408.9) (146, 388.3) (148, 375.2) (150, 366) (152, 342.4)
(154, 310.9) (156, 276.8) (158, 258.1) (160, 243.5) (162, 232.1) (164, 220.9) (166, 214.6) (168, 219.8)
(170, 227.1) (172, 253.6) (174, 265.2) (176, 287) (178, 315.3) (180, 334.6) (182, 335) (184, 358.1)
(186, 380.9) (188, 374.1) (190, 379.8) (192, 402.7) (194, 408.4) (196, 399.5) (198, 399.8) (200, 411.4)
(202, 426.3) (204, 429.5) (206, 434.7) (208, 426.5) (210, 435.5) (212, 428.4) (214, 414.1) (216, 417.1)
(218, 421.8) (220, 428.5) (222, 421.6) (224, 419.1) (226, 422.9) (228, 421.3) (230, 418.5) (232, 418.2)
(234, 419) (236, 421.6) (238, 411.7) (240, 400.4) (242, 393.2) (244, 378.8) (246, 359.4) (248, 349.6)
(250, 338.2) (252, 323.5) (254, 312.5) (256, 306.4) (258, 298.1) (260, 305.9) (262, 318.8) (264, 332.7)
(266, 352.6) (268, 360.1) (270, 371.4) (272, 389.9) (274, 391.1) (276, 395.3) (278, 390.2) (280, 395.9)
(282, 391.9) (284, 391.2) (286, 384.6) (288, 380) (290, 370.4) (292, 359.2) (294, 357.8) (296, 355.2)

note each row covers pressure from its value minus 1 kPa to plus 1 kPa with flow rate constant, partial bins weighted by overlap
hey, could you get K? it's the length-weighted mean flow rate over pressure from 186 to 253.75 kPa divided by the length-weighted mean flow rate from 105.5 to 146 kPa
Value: 0.81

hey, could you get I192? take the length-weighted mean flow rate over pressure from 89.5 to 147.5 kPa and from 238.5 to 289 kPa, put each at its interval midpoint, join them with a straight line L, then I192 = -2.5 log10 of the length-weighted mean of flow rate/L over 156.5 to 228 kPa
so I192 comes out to 0.188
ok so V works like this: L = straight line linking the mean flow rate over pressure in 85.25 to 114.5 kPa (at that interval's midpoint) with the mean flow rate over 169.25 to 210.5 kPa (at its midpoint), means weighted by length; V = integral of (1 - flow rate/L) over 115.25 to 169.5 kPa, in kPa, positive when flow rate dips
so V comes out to 4.9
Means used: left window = 504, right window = 366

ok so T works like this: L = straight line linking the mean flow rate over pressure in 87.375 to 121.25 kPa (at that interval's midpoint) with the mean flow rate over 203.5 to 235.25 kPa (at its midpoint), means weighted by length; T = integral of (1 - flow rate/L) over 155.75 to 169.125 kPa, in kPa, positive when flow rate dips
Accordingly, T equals 6.60 kPa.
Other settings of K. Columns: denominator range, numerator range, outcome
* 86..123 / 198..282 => 0.76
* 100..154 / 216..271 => 0.79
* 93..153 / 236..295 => 0.75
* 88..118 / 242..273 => 0.68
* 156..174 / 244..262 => 1.37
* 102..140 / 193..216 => 0.82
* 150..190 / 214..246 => 1.42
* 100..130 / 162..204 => 0.64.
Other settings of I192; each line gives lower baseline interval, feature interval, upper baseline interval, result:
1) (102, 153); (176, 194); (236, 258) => 0.17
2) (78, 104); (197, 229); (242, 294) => -0.04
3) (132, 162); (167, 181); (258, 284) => 0.35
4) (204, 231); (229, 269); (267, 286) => 0.12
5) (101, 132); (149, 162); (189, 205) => 0.50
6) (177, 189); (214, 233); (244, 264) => -0.24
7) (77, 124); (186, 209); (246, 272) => -0.01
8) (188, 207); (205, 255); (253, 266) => -0.12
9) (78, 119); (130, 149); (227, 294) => 0.06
